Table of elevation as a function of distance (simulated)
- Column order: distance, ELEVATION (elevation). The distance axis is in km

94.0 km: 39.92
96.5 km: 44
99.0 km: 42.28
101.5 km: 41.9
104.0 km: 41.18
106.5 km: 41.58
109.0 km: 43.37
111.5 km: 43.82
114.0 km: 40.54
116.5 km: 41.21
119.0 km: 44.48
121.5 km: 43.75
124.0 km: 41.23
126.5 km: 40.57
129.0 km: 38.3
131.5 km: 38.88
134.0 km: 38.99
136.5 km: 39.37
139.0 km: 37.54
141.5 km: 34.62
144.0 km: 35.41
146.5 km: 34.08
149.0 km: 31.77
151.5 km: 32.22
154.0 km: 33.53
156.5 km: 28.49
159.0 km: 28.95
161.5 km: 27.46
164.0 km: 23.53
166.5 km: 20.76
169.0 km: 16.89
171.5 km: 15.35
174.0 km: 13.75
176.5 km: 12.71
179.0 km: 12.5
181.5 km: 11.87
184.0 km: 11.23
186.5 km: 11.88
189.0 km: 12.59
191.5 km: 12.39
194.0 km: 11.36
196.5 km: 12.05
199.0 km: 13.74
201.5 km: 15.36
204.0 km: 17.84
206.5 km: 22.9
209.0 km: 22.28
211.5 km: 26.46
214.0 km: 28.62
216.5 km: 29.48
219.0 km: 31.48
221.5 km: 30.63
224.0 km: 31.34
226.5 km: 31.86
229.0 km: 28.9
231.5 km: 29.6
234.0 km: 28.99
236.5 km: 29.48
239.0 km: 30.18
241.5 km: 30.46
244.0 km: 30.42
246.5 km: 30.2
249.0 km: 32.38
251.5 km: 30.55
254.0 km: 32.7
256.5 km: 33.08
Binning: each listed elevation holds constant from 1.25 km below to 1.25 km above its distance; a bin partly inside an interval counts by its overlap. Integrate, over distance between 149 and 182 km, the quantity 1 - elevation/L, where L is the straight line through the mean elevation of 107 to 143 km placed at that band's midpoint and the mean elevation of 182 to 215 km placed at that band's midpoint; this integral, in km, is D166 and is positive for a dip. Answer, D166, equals 7.1 km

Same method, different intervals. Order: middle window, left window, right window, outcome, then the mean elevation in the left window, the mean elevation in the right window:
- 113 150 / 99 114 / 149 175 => -4.9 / 42.2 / 24.6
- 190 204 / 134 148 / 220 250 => 8.3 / 36.4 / 30.4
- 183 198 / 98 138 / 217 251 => 9.8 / 41.3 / 30.4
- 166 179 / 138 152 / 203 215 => 6.3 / 34.3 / 23.6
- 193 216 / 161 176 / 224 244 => 5.4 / 18.9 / 30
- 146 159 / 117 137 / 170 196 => -1.7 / 40.8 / 12.6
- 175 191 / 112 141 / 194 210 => 7.4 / 40.4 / 16.8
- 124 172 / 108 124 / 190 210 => 1.4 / 42.7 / 15.9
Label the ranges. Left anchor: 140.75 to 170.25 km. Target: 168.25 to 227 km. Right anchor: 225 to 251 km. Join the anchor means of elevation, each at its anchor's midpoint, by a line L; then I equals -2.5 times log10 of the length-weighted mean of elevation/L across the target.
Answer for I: 0.491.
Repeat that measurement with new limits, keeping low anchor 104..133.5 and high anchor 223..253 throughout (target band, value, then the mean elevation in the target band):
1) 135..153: 0.12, 35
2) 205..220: 0.22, 26.6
